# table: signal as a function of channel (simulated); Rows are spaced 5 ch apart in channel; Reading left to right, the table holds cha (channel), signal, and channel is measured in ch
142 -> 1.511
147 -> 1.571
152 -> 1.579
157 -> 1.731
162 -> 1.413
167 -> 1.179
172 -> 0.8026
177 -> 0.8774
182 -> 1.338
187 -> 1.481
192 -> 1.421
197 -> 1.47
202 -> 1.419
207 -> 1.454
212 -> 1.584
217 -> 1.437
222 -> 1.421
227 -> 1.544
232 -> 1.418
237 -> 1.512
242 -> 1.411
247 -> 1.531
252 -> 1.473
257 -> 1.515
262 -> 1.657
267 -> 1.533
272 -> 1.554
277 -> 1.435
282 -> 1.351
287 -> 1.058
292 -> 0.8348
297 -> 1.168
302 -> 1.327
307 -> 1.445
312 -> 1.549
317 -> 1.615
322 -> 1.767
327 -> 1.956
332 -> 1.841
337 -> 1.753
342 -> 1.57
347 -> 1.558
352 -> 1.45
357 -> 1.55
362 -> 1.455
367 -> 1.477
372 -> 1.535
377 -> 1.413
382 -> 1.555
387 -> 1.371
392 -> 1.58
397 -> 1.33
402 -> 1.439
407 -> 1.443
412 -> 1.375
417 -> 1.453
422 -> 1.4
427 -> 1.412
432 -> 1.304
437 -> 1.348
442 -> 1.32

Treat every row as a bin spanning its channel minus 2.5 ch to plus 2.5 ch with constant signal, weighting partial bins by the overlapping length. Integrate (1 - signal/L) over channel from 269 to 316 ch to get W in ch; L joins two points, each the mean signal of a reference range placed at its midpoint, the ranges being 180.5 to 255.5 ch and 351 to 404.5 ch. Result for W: 4.8 ch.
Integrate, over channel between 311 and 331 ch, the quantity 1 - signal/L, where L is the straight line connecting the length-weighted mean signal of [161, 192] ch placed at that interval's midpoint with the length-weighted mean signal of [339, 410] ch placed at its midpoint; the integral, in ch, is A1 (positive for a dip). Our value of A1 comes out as -4.85 ch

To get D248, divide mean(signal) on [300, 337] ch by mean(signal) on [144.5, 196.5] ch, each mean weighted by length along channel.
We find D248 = 1.2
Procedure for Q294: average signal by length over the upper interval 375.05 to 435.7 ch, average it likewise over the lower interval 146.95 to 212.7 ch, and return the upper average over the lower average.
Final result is 1.0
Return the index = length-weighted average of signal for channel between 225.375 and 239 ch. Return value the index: 1.49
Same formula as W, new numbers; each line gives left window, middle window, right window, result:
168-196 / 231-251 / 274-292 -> -4.23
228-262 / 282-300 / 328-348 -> 5.91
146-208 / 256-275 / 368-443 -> -2.52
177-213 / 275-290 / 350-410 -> 1.81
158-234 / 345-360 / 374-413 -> -0.96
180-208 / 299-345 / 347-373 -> -4.92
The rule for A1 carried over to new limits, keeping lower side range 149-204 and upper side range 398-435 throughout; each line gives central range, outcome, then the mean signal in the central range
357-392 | -2.33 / 1.48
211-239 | -2.68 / 1.48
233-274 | -4.85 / 1.52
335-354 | -2.75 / 1.58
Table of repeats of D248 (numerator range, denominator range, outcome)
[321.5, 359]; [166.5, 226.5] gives 1.26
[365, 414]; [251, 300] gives 1.07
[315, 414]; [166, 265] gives 1.11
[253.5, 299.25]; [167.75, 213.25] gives 1.03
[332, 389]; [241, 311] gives 1.11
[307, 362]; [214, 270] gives 1.10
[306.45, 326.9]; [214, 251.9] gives 1.12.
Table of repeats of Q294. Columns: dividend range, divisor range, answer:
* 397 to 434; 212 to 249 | 0.95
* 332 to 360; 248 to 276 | 1.04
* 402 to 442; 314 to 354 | 0.82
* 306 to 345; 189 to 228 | 1.16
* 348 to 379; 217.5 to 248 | 1.01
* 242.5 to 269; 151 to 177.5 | 1.20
